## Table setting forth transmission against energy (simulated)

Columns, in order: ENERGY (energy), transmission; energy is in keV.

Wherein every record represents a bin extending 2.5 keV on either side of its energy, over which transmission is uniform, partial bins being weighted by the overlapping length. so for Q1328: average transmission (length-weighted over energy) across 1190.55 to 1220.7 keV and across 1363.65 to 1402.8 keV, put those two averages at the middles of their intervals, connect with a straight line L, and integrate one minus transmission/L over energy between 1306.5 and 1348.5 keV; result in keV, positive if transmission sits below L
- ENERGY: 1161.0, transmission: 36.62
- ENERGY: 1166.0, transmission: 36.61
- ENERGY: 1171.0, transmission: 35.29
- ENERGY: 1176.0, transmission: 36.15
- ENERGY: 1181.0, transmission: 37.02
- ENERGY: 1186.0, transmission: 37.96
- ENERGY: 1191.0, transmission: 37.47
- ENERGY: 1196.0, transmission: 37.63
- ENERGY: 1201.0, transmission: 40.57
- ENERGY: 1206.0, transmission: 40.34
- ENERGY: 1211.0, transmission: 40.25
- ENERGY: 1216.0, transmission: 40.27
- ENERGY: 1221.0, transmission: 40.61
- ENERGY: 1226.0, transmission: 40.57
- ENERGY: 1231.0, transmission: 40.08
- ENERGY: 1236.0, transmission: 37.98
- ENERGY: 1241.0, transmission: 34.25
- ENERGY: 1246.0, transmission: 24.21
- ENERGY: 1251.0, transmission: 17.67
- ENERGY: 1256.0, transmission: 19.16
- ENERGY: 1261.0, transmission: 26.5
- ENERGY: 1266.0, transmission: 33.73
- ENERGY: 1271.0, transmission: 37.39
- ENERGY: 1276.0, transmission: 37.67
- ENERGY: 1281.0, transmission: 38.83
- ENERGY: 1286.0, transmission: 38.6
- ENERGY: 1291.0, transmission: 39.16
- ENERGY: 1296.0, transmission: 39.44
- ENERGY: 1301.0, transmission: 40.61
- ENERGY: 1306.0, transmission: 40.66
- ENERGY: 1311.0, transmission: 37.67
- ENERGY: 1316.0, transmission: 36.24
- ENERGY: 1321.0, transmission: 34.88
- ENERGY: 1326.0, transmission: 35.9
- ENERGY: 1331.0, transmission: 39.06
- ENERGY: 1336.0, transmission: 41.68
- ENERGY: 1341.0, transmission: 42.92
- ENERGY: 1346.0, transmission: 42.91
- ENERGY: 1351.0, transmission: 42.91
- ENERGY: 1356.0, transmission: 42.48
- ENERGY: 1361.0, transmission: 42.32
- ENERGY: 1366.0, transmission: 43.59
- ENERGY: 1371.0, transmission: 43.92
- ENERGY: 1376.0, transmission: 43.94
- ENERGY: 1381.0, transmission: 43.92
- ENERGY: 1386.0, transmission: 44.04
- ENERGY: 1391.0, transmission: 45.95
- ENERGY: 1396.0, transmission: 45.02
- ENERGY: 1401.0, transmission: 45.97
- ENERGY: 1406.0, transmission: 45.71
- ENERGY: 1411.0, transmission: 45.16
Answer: 3.9 keV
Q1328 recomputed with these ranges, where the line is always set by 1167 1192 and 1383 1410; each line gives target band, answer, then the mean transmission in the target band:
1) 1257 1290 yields 4.6 keV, 34.9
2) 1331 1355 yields 0.5 keV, 42.2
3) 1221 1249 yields 2.4 keV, 35.6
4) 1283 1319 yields 2.3 keV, 38.9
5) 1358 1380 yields 0.4 keV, 43.5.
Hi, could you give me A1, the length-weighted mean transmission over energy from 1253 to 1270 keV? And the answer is 27.2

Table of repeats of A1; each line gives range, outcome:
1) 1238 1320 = 33.9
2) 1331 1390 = 43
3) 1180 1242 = 39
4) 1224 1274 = 31.1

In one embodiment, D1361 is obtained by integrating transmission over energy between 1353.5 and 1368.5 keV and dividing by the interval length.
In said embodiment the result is 42.8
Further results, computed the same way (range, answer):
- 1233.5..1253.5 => 28.5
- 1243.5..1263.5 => 21.9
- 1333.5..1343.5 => 42.3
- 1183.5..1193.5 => 37.7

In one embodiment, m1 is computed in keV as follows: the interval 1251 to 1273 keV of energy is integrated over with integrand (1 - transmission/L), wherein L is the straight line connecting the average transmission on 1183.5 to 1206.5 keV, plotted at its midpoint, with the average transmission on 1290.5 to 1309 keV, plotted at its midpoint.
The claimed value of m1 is 6.6 keV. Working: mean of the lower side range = 38.7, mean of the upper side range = 40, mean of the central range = 27.7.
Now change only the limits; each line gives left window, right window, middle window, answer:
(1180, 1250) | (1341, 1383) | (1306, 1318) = 1.01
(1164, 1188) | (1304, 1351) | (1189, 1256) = 3.06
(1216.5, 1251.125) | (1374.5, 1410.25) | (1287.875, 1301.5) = -0.23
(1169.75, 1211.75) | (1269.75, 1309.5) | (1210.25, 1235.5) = -1.17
